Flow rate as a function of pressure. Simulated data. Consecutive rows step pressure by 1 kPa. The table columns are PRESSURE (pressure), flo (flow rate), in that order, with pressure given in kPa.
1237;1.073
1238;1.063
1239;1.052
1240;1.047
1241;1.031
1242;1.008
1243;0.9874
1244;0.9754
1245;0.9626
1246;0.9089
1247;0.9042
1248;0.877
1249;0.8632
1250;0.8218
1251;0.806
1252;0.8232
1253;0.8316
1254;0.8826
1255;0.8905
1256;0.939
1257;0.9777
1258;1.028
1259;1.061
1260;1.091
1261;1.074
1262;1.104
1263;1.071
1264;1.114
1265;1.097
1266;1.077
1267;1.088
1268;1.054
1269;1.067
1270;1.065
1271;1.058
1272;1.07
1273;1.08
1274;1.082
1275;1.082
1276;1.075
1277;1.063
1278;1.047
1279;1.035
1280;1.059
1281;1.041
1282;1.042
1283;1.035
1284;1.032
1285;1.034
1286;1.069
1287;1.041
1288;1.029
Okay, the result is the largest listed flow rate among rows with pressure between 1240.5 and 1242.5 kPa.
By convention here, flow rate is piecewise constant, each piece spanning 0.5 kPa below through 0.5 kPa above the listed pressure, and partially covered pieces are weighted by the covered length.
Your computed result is 1.031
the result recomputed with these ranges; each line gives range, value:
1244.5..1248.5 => 0.9626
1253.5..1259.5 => 1.061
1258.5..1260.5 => 1.091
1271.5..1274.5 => 1.082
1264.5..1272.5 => 1.097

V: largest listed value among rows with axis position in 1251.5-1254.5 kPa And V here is 0.8826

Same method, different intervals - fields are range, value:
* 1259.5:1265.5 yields 1.114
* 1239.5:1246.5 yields 1.047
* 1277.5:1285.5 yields 1.059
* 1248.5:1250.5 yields 0.8632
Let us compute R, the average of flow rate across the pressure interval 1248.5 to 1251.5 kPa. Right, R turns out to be 0.83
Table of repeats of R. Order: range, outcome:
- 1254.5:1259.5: 0.979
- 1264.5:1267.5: 1.09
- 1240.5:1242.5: 1.02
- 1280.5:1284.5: 1.04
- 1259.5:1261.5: 1.08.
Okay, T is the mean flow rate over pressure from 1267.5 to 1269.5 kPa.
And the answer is 1.06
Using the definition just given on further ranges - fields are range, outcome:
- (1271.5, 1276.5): 1.08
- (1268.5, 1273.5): 1.07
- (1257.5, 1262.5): 1.07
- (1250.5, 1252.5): 0.815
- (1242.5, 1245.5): 0.975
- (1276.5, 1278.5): 1.05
